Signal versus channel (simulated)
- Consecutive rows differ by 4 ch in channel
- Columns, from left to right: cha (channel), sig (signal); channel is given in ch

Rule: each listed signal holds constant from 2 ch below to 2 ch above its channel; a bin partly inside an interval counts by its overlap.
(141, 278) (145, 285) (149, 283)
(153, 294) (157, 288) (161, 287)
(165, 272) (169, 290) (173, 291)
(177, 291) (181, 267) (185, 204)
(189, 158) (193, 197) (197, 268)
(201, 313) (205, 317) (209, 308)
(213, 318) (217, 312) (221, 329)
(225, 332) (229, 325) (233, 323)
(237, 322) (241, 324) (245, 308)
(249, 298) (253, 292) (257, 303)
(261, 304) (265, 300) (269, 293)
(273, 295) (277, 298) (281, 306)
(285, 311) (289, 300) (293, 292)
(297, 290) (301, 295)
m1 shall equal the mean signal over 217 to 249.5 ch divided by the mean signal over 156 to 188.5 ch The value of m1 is 1.20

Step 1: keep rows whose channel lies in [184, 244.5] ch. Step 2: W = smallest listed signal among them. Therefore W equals 158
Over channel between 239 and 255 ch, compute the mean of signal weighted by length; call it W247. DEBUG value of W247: 306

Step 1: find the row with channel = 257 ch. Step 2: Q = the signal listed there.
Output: 303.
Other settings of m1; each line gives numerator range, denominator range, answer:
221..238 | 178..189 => 1.44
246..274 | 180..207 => 1.22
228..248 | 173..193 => 1.37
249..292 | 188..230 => 1.03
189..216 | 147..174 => 0.97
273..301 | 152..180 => 1.04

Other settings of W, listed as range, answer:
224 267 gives 292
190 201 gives 197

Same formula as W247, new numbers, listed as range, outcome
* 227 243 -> 324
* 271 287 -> 302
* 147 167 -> 285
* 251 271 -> 298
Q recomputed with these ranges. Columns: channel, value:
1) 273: 295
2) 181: 267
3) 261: 304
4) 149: 283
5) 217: 312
